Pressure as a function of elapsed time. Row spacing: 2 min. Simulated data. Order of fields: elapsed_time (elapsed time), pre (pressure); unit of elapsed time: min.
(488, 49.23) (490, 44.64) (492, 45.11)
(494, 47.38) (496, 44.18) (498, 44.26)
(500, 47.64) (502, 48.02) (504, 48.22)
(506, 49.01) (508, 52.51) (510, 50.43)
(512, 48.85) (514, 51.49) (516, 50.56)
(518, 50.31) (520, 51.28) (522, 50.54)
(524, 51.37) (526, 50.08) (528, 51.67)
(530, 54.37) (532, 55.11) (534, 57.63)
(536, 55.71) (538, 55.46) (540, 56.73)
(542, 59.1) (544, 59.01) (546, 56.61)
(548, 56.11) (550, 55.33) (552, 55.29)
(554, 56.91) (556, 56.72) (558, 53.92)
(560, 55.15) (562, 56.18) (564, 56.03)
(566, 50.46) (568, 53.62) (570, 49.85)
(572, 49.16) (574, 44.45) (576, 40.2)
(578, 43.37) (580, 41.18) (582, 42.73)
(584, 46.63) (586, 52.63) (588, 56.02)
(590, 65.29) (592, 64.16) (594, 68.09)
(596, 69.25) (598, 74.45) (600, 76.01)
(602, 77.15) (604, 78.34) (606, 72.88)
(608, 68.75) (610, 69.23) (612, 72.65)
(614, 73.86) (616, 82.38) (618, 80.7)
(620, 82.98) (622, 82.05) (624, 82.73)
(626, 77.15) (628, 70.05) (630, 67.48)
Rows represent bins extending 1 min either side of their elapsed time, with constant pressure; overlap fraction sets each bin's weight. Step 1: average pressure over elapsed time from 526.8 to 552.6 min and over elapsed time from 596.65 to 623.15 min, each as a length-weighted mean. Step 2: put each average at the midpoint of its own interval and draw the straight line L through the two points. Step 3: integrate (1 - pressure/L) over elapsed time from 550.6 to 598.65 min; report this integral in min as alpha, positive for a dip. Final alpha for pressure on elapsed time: 8.7 min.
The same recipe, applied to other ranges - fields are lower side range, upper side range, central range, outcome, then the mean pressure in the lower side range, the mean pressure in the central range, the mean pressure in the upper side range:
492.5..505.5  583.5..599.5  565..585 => 4.6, 46.7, 46.2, 63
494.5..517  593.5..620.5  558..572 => 2.3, 48.6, 53.3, 74.7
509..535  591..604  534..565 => 1.4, 51.8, 56.3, 72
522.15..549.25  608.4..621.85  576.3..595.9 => 4.4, 55.2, 53.6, 76.9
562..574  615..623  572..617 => 3.7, 51.6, 62.4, 82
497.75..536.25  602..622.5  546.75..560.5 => 1.1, 51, 55.7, 76.3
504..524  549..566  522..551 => -1.2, 50.5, 55.1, 55.4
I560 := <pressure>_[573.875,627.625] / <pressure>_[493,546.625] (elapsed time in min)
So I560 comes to 1.29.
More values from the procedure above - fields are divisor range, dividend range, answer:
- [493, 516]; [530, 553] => 1.17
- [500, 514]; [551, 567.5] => 1.11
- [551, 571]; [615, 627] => 1.49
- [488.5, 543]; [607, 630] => 1.50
